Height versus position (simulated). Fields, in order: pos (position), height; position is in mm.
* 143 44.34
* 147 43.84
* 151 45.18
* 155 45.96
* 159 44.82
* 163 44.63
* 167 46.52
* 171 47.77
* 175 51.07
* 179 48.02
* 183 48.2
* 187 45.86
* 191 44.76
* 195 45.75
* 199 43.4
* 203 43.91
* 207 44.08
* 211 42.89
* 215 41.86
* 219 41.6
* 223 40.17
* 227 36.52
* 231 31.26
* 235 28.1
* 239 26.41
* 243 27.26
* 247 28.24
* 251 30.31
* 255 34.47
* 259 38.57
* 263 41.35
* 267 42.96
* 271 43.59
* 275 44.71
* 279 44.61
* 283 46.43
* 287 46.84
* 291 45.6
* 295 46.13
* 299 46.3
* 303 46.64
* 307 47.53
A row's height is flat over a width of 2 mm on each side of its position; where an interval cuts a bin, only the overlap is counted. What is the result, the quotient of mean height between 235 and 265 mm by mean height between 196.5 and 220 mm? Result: 0.74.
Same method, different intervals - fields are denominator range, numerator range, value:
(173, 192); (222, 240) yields 0.68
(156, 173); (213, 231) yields 0.85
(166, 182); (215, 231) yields 0.80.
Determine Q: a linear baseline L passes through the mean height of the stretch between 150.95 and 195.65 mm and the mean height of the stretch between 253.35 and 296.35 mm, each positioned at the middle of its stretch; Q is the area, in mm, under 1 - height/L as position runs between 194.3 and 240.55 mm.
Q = 6.6 mm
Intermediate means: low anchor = 46.6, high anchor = 43.2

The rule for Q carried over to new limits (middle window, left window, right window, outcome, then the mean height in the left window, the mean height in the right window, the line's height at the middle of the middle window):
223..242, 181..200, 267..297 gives 5.9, 45.7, 45.3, 45.5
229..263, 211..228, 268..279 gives 9.0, 40.6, 44.1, 42.3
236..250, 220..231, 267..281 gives 4.3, 37.4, 44.1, 39.8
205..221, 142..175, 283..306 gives 1.2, 45.8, 46.4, 46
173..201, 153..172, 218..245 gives -3.8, 45.8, 32.7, 41.2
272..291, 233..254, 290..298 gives -1.8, 28.4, 46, 41.6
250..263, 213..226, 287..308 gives 2.3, 40.8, 46.4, 43.5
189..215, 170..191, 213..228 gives -0.1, 47.9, 40.3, 43.8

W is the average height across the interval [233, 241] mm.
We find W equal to 27.3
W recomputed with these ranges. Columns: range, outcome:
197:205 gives 43.7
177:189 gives 47.4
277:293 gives 45.9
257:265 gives 40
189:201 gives 44.6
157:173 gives 45.9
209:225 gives 41.6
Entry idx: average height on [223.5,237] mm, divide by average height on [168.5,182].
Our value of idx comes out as 0.67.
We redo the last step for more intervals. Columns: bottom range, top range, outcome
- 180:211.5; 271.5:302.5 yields 1.02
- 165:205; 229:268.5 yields 0.70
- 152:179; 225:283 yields 0.77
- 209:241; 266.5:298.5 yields 1.25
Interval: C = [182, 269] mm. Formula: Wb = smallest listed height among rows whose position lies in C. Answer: 26.41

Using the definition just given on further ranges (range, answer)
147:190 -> 43.84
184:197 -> 44.76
